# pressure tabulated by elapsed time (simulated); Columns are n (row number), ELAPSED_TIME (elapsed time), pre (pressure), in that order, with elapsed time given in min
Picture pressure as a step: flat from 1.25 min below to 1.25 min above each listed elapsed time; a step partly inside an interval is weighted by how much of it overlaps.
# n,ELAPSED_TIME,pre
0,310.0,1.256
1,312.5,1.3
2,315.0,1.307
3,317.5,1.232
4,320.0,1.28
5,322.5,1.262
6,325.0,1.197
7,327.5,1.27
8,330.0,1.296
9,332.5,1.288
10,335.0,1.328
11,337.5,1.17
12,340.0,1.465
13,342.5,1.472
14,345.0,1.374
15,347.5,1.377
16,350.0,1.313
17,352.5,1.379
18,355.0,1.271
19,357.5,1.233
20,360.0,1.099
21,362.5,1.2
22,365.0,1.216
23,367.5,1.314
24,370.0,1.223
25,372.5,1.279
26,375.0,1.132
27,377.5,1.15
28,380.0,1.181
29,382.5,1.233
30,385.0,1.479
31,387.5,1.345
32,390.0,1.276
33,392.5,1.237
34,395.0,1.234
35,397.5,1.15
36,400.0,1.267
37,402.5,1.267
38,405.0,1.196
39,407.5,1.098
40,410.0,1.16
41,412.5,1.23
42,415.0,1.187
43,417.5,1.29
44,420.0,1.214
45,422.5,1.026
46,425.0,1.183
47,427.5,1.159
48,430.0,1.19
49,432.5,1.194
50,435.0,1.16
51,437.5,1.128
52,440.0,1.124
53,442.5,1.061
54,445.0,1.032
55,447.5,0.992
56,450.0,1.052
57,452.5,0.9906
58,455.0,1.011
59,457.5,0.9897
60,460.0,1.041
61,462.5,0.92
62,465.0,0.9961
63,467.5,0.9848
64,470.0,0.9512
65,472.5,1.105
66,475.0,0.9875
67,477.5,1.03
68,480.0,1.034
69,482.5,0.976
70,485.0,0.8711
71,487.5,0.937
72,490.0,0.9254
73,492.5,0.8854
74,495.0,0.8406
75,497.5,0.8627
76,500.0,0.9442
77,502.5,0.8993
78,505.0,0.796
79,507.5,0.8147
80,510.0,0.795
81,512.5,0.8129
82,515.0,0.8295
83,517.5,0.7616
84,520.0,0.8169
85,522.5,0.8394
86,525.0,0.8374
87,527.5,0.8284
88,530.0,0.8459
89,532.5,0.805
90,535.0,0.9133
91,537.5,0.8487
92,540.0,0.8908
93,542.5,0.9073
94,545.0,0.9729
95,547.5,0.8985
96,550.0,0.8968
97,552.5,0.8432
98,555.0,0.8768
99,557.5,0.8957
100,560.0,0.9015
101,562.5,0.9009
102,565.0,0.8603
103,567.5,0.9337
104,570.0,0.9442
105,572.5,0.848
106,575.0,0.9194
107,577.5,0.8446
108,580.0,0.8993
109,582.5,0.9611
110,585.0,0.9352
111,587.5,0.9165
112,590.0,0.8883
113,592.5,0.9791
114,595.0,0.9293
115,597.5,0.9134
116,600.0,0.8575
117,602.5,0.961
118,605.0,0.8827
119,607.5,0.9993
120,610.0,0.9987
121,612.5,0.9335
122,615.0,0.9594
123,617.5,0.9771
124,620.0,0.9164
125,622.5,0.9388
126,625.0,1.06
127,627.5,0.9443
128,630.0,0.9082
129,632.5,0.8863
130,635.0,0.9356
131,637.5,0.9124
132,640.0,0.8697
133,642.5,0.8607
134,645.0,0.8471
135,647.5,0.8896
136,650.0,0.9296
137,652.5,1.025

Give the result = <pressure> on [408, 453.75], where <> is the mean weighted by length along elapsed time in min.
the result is 1.13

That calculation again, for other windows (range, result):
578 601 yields 0.918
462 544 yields 0.894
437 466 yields 1.03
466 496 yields 0.962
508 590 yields 0.874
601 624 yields 0.952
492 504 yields 0.885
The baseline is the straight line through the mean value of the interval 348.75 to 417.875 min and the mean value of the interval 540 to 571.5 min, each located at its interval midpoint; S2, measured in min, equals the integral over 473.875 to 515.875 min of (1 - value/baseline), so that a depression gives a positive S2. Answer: 5.11 min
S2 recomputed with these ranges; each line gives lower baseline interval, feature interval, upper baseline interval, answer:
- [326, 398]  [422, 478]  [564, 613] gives 4.0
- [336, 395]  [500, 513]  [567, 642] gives 2.9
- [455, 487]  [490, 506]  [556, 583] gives 1.5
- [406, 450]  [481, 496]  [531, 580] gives 1.7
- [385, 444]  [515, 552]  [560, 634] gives 5.8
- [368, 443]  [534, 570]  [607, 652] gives 4.5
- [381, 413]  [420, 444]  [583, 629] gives 1.1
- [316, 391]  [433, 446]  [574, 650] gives 0.6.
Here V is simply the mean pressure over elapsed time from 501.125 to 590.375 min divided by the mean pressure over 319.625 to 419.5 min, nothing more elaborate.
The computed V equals 0.7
